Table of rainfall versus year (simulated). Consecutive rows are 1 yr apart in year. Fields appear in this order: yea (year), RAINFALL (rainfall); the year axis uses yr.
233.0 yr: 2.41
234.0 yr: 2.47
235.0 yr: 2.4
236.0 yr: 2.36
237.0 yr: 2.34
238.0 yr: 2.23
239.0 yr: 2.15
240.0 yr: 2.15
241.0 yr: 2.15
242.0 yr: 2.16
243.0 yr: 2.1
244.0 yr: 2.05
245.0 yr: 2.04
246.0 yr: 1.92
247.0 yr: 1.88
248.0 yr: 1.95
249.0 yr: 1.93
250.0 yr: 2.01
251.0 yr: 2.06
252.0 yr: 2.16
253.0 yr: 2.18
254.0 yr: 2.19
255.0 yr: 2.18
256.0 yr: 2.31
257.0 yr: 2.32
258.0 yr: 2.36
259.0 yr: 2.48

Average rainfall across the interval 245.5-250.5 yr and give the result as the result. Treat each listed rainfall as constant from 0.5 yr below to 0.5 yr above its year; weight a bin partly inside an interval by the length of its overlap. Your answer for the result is 1.94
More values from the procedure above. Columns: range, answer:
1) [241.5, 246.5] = 2.05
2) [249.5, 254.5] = 2.12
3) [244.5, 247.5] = 1.95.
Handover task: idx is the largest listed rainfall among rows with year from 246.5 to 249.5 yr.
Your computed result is 1.95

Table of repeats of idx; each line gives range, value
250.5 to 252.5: 2.16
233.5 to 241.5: 2.47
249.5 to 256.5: 2.31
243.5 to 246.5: 2.05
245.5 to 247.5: 1.92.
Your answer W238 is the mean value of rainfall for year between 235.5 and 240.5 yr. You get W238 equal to 2.25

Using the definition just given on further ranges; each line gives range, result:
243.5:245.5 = 2.04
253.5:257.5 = 2.25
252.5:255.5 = 2.18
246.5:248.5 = 1.92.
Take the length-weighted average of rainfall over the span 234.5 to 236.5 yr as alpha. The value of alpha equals 2.38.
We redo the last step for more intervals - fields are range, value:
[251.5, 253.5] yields 2.17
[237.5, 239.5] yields 2.19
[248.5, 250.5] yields 1.97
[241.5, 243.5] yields 2.13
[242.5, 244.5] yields 2.08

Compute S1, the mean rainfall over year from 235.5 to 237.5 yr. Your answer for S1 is 2.35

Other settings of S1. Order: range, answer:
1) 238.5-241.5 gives 2.15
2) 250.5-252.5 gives 2.11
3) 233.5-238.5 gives 2.36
